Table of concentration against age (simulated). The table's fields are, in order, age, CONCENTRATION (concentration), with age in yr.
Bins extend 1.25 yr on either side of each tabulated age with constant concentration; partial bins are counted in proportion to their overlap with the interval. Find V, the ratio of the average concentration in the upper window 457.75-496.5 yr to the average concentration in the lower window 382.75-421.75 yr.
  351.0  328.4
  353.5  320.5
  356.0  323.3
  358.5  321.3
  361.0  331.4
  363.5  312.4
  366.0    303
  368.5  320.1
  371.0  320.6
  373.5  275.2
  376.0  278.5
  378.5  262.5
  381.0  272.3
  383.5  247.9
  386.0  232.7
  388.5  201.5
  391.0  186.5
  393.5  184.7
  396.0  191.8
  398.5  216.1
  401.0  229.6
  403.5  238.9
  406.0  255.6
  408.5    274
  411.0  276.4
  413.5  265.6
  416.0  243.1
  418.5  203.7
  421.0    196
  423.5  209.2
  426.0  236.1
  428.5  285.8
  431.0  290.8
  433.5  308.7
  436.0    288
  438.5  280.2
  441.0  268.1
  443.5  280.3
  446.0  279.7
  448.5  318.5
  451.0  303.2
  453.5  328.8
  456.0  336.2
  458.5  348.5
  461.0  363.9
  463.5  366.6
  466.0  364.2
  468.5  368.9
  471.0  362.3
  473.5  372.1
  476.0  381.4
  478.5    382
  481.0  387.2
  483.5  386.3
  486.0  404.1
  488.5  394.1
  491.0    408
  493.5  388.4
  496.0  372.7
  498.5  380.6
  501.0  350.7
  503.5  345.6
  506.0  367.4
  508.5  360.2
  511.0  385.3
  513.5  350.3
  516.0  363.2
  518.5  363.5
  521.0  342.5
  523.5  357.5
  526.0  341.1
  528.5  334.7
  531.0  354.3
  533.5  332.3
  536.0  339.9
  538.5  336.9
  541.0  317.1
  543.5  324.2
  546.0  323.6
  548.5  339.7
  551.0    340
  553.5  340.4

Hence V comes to 1.66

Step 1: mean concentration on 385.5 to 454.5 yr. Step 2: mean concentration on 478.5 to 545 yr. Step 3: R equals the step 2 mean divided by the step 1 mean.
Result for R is 1.43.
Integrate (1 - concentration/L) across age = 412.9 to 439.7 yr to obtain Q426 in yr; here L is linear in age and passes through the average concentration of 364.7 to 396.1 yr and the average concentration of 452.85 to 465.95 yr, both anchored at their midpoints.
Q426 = 4.9 yr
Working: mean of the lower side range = 254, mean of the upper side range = 351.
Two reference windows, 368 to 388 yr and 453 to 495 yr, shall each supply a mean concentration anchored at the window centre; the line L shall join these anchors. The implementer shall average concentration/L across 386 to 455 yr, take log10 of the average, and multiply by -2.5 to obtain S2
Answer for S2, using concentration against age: 0.25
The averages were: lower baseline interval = 272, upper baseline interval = 374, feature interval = 253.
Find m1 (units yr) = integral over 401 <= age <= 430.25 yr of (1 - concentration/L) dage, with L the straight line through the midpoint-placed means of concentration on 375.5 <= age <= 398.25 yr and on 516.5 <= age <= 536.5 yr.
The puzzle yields 0.78 yr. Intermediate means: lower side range 227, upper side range 347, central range 244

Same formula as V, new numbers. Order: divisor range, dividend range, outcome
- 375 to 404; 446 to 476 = 1.52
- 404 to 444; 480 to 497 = 1.51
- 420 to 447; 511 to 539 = 1.31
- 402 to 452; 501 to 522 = 1.36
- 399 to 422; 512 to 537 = 1.44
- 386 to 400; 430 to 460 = 1.52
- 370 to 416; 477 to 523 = 1.53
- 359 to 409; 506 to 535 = 1.37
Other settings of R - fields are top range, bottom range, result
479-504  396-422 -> 1.61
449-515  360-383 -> 1.24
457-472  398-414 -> 1.44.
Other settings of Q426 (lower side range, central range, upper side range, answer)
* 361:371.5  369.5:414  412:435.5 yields 6.42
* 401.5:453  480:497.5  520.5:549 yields -4.87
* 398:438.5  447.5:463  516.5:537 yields -2.73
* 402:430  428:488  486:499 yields -2.18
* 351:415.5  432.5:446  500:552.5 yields 0.62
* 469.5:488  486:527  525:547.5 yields -1.04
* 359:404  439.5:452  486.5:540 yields 0.75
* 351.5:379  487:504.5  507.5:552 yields -2.12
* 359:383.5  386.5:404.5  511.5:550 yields 5.65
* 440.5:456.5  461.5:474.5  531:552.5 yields -2.44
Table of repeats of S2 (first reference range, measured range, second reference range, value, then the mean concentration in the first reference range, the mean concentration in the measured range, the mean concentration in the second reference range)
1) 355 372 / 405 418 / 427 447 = 0.14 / 319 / 260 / 285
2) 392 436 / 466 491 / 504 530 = -0.21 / 243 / 382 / 356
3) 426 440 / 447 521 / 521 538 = -0.16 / 285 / 365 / 343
